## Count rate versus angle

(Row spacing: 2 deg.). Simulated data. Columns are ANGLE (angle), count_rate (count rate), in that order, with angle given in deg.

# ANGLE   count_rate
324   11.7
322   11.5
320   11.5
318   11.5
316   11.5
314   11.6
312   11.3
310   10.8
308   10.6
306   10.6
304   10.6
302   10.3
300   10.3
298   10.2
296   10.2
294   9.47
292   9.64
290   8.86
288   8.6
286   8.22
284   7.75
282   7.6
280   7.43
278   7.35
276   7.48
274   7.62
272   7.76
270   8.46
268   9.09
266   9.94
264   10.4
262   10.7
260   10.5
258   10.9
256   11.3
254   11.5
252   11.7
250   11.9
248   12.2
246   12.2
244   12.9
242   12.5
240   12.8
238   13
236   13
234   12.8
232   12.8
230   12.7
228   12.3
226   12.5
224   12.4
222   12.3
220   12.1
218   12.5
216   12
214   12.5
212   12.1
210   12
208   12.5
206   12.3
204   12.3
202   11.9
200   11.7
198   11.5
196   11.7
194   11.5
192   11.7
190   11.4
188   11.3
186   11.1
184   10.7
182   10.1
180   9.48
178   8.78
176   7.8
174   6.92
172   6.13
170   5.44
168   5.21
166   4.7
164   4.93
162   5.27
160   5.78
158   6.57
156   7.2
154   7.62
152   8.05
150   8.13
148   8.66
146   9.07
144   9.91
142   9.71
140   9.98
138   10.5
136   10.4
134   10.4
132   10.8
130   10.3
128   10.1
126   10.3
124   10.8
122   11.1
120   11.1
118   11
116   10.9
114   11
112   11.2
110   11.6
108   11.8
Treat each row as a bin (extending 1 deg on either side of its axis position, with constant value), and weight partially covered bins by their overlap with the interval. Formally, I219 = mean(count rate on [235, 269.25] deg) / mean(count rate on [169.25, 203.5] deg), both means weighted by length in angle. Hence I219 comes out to 1.15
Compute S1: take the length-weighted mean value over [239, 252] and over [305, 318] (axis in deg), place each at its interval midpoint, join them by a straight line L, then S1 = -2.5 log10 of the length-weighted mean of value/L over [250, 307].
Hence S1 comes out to 0.23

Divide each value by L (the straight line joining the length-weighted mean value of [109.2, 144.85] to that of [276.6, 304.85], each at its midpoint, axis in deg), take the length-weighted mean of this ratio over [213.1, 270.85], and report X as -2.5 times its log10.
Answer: -0.24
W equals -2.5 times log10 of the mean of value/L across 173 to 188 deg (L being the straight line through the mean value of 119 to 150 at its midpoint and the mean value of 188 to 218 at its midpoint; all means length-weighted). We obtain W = 0.205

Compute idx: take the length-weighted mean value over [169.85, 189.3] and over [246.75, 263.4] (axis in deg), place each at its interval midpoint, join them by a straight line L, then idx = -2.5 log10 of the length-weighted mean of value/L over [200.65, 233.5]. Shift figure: -0.21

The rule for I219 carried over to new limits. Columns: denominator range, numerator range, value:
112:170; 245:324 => 1.13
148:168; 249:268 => 1.67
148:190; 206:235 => 1.61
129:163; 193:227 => 1.39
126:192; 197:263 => 1.41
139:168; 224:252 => 1.68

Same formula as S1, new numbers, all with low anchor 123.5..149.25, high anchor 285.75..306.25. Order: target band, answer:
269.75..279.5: 0.27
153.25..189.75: 0.30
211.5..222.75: -0.23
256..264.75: -0.09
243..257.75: -0.21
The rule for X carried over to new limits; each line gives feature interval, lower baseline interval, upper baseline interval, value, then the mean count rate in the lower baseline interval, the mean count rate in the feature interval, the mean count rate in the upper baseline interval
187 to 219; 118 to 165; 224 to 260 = -0.09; 9.03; 11.9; 12.2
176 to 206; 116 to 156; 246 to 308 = -0.13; 9.85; 11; 9.68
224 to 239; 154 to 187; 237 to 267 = -0.20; 7.27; 12.7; 11.6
